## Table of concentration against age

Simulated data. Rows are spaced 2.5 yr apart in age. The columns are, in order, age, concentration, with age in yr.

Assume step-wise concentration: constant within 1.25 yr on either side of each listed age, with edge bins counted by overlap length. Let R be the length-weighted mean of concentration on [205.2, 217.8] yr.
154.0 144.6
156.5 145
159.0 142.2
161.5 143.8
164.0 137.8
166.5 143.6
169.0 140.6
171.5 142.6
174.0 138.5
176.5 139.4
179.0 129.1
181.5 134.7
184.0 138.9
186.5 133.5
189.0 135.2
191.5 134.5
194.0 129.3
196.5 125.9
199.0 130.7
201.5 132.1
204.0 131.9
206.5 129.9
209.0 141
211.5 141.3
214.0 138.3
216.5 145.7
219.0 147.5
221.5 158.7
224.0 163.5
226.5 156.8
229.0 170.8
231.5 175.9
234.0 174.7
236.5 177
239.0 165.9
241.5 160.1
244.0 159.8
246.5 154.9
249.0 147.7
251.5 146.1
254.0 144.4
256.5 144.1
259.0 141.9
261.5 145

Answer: 139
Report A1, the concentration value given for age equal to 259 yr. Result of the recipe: 141.9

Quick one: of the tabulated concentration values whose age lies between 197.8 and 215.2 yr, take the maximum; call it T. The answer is 141.3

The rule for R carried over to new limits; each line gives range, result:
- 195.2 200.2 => 128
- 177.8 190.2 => 134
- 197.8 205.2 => 132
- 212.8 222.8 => 148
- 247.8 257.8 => 146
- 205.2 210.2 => 135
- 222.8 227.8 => 160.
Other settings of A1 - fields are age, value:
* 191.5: 134.5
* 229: 170.8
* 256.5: 144.1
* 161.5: 143.8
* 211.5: 141.3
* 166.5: 143.6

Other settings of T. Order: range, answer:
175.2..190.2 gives 139.4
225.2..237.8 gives 177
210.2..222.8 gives 158.7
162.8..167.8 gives 143.6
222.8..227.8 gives 163.5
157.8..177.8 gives 143.8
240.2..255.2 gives 160.1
